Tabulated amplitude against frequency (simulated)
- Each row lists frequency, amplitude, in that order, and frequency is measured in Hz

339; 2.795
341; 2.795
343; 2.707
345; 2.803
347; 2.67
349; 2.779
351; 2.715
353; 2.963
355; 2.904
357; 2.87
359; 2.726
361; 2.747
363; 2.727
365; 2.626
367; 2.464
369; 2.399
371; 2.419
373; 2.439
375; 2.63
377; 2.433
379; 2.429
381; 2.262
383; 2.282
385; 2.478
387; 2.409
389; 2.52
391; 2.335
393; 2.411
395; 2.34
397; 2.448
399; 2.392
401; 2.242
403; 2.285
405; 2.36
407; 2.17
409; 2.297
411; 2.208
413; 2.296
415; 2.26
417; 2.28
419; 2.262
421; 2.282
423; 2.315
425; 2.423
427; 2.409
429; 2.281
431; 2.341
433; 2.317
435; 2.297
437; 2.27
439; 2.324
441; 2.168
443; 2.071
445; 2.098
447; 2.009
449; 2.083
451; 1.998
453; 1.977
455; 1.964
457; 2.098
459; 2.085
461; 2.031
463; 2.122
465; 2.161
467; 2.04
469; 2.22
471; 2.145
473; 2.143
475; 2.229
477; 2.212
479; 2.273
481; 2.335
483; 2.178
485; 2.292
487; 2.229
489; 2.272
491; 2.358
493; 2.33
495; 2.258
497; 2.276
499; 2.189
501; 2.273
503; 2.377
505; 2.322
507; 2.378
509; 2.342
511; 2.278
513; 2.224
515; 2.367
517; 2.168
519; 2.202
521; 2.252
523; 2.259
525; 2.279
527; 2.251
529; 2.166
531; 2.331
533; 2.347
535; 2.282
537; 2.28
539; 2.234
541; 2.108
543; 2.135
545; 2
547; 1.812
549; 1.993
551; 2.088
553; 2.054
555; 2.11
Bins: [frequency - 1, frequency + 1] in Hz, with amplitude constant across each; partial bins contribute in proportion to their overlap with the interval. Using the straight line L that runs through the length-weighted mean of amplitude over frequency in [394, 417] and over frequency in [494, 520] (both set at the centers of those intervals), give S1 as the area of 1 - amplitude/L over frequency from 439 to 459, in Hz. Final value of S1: 2.0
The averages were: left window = 2.3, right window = 2.28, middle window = 2.07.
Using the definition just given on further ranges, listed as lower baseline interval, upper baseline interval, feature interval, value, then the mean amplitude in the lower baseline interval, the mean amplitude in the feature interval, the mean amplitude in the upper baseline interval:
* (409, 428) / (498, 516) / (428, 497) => 3.6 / 2.3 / 2.18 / 2.31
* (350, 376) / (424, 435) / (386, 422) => 2.2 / 2.66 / 2.32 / 2.35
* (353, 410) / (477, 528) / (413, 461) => 3.7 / 2.47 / 2.2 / 2.28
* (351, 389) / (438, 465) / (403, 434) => -0.3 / 2.57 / 2.3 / 2.08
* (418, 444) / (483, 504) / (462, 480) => 0.9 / 2.29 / 2.17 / 2.28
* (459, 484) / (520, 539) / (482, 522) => -1.0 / 2.17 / 2.28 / 2.27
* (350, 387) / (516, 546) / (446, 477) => 3.7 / 2.58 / 2.09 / 2.22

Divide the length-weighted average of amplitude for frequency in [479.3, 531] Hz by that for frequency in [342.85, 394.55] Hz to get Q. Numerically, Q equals 0.9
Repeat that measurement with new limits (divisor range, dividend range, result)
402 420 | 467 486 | 0.98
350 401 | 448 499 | 0.86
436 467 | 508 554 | 1.05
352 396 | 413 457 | 0.87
